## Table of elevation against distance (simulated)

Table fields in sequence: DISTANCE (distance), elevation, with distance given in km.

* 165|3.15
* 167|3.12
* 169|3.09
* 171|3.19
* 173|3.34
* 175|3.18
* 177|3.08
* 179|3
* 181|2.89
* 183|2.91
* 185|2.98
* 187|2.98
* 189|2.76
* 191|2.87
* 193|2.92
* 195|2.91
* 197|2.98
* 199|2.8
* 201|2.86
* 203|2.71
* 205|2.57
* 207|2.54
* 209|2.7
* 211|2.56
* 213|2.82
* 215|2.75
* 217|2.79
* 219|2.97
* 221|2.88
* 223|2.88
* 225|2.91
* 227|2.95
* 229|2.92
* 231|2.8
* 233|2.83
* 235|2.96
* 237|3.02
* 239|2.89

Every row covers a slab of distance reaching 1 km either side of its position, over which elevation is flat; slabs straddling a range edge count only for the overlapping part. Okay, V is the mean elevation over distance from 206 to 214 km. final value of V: 2.65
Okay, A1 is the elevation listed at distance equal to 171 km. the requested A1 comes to 3.19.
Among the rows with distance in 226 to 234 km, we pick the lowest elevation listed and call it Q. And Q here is 2.8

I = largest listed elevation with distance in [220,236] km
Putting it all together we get 2.96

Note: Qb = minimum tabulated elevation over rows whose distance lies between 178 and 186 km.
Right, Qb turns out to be 2.89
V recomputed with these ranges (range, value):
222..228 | 2.91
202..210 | 2.63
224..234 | 2.88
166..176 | 3.18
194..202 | 2.89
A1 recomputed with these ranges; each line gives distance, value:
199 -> 2.8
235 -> 2.96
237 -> 3.02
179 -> 3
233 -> 2.83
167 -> 3.12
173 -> 3.34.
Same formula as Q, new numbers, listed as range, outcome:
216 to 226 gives 2.79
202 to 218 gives 2.54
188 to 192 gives 2.76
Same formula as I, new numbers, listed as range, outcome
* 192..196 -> 2.92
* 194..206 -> 2.98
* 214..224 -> 2.97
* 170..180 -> 3.34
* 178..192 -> 3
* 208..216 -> 2.82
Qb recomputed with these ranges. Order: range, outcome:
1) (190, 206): 2.57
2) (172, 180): 3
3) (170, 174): 3.19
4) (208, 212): 2.56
